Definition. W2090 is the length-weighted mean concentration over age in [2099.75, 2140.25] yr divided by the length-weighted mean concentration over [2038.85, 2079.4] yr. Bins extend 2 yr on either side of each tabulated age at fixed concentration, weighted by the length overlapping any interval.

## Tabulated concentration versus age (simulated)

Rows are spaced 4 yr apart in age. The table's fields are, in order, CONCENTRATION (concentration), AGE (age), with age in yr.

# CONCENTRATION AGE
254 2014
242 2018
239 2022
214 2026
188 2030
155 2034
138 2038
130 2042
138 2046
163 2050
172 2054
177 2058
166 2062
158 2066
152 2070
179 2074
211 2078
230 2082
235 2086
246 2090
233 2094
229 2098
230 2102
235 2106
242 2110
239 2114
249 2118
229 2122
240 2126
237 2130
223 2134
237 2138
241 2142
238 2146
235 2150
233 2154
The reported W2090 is 1.4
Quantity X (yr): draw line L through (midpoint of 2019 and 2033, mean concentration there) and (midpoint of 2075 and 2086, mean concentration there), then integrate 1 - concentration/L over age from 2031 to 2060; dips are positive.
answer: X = 8.10 yr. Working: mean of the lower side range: 212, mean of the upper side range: 219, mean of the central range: 154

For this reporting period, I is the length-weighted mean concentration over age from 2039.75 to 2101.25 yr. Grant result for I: 189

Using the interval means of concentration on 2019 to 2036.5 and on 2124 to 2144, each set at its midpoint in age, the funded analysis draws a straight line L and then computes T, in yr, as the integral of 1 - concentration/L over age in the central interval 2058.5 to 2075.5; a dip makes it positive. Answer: 3.87 yr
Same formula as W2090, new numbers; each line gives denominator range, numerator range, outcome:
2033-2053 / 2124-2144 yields 1.62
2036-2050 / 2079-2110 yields 1.68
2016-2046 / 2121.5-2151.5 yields 1.28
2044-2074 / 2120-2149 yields 1.45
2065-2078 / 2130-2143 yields 1.37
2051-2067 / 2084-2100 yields 1.40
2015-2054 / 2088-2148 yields 1.31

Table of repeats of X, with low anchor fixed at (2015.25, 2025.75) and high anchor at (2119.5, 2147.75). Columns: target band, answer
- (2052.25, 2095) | 7.4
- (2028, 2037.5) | 2.8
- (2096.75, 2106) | 0.2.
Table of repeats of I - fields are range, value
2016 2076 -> 174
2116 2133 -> 238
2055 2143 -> 218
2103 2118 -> 239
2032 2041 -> 145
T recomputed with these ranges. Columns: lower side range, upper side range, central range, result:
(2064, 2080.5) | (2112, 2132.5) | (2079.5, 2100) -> -3.73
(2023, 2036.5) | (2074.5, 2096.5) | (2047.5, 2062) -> 2.59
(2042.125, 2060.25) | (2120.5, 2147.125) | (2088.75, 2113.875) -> -3.77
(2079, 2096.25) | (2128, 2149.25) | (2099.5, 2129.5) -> -0.34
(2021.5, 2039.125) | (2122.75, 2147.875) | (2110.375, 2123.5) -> -0.76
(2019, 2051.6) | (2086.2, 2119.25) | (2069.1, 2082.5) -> 1.26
